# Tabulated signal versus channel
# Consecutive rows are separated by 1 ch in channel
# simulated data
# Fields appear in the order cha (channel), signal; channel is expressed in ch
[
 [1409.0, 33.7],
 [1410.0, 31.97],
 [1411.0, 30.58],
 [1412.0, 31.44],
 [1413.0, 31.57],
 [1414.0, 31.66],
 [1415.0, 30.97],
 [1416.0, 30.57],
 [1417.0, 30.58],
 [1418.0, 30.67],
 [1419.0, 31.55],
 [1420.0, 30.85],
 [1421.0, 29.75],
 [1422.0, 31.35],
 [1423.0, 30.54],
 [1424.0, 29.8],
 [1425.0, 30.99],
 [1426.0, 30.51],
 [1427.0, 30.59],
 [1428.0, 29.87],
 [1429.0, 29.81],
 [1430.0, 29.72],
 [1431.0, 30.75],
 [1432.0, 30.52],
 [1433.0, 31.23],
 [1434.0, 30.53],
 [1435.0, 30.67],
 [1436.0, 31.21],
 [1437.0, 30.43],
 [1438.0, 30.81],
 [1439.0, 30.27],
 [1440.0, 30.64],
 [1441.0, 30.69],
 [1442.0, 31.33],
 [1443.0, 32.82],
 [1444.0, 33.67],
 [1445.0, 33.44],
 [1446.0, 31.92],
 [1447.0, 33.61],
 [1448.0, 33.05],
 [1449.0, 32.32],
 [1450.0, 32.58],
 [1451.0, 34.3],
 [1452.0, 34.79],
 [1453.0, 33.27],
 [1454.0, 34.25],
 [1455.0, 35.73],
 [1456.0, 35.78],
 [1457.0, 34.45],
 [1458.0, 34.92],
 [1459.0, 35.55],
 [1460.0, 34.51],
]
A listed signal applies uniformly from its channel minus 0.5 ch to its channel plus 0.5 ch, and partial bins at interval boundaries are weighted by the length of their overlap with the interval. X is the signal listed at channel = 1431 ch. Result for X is 30.75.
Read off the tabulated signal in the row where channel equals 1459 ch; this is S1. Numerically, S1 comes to 35.55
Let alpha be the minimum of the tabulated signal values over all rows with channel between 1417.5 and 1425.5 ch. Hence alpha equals 29.75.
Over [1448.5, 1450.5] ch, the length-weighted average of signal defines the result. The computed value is 32.5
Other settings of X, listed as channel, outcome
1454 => 34.25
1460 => 34.51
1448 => 33.05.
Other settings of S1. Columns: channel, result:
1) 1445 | 33.44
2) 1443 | 32.82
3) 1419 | 31.55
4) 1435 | 30.67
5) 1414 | 31.66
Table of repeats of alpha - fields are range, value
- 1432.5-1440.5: 30.27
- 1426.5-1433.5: 29.72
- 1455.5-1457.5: 34.45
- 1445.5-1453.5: 31.92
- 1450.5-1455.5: 33.27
